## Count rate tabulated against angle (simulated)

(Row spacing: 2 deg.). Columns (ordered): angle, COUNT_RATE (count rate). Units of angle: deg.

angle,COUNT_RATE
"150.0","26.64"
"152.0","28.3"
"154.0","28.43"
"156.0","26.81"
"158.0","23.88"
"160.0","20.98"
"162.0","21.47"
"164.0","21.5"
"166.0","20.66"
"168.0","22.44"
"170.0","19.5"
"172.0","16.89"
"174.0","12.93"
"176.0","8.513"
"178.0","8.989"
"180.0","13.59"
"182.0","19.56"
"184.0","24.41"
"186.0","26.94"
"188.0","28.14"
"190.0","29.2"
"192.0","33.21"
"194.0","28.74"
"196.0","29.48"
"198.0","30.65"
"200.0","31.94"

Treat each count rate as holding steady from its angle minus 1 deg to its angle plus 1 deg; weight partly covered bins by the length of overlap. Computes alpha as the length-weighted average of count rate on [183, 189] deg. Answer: 26.5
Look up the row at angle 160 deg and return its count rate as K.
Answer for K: 20.98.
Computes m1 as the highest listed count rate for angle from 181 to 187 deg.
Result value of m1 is 26.94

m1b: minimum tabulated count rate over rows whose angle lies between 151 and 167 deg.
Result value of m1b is 20.66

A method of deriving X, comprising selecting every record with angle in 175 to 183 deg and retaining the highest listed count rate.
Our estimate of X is 19.56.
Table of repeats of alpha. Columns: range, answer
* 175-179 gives 8.75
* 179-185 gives 19.2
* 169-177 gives 14.5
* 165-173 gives 19.9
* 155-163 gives 23.3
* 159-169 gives 21.4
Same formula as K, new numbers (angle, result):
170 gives 19.5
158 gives 23.88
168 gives 22.44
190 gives 29.2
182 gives 19.56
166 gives 20.66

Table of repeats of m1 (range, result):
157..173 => 23.88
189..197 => 33.21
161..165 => 21.5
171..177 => 16.89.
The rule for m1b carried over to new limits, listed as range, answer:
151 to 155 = 28.3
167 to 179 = 8.513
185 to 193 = 26.94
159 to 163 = 20.98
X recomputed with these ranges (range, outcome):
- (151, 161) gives 28.43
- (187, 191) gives 29.2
